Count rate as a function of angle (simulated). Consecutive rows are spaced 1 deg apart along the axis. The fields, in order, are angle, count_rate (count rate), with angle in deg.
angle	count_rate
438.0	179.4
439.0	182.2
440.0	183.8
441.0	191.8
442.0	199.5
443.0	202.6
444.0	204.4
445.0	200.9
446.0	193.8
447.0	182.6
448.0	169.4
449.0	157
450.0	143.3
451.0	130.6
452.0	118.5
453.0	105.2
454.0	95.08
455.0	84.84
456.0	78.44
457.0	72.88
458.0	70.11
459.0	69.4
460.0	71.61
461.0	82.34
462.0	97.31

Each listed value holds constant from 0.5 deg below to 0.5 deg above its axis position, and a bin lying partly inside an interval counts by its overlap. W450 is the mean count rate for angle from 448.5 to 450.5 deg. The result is 150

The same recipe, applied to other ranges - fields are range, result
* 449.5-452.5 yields 131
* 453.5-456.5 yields 86.1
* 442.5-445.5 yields 203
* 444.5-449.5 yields 181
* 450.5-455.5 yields 107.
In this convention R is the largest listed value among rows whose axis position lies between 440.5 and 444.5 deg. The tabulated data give 204.4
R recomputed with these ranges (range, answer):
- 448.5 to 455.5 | 157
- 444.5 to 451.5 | 200.9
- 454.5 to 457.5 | 84.84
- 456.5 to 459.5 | 72.88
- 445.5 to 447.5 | 193.8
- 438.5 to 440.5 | 183.8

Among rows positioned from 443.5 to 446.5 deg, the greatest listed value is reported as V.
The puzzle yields 204.4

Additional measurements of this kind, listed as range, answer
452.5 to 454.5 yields 105.2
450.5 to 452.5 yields 130.6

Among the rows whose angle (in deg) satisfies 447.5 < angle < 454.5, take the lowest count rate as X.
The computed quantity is 95.08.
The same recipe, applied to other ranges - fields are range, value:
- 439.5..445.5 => 183.8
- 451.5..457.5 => 72.88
